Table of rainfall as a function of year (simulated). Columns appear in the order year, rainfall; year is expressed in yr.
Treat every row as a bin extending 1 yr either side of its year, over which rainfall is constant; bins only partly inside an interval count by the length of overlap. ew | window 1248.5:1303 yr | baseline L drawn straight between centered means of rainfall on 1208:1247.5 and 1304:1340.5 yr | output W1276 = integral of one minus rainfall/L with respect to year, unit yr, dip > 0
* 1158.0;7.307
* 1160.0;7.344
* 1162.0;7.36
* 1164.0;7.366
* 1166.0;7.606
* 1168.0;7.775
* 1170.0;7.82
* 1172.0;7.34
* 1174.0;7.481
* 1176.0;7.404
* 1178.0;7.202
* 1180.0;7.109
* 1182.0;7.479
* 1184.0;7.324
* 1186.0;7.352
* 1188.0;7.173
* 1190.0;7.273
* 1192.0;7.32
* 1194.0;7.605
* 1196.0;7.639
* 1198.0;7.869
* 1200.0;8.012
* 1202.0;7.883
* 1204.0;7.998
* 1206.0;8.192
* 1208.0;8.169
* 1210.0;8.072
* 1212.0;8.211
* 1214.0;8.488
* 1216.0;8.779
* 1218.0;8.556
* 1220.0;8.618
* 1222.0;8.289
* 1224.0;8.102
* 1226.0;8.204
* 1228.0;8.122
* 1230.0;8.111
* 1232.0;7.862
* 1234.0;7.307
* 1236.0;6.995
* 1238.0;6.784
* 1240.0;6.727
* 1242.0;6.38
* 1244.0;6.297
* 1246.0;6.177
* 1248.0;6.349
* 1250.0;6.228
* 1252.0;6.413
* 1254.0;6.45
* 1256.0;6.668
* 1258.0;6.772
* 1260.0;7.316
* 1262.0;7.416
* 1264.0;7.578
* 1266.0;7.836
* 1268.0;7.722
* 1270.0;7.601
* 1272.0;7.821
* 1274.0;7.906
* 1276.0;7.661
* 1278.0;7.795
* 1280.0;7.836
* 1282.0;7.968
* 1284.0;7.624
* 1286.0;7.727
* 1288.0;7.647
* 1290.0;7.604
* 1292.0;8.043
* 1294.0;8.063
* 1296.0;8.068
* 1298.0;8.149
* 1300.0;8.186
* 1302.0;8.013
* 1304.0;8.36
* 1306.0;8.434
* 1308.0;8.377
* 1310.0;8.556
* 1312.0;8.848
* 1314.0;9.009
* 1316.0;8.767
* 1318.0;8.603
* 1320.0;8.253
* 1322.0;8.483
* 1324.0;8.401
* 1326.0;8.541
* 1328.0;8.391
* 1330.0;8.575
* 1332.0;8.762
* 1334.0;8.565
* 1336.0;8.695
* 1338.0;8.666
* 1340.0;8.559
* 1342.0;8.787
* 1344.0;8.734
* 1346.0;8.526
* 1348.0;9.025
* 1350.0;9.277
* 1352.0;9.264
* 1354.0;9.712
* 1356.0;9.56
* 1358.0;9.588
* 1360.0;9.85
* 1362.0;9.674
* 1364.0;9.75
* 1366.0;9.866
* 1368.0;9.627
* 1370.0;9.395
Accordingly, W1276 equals 3.98 yr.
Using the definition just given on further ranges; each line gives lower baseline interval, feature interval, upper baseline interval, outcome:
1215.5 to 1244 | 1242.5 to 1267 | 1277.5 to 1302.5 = 3.2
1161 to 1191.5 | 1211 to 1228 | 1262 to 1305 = -1.8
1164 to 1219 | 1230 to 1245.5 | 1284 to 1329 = 1.9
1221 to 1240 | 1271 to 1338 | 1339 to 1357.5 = 2.5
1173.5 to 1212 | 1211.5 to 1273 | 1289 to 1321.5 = 4.0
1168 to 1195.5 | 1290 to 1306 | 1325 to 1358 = 0.7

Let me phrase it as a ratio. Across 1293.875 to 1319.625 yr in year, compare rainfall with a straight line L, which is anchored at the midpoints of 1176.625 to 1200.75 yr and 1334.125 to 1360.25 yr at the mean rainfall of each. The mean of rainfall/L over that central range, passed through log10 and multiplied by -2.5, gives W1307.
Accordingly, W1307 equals 0.028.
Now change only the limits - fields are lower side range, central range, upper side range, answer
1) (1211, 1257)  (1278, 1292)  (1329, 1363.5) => 0.053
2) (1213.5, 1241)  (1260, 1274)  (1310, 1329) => 0.075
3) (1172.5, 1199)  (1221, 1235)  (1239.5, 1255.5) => -0.192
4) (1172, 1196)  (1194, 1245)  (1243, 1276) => -0.088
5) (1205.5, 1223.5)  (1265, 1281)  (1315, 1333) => 0.092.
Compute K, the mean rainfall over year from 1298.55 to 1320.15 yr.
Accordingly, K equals 8.49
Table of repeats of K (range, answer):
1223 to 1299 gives 7.4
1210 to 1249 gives 7.61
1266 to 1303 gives 7.86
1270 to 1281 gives 7.79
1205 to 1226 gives 8.34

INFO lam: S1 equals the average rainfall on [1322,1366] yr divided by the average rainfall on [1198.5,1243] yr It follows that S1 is 1.14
